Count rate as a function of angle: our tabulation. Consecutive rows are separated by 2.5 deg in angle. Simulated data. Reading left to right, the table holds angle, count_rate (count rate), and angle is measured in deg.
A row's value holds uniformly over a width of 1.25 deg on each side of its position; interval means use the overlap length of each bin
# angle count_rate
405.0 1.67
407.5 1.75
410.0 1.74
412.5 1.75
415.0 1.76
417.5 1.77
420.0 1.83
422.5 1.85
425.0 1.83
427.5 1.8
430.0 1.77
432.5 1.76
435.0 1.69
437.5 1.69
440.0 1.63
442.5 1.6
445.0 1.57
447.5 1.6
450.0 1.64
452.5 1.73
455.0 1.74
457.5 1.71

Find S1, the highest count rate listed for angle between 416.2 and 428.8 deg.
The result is 1.85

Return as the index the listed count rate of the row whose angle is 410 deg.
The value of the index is 1.74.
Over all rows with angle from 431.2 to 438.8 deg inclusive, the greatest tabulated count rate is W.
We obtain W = 1.76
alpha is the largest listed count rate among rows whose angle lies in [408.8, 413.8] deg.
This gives 1.75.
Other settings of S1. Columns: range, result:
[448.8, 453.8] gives 1.73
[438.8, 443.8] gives 1.63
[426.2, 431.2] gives 1.8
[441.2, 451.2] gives 1.64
